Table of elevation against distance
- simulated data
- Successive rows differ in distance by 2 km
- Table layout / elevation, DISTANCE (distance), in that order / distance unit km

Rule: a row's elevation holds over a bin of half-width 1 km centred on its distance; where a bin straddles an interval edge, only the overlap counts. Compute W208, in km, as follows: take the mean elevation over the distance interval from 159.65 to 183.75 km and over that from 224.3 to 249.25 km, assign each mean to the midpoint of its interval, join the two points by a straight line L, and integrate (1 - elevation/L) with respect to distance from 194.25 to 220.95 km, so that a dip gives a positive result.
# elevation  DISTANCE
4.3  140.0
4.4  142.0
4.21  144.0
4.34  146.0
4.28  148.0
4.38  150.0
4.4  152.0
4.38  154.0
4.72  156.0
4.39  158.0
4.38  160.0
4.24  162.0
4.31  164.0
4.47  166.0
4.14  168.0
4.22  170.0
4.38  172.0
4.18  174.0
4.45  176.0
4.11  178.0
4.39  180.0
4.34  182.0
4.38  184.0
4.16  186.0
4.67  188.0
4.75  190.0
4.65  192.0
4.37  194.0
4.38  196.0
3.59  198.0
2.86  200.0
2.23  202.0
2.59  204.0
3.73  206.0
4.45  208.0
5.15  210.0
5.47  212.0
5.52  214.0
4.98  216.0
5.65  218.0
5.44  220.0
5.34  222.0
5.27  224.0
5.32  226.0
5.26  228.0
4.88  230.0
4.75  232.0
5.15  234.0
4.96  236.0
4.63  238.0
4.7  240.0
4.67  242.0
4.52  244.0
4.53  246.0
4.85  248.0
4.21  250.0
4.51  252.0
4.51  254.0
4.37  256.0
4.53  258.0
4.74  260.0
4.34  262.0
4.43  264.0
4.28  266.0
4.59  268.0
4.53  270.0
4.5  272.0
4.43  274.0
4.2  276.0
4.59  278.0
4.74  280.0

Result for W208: 1.8 km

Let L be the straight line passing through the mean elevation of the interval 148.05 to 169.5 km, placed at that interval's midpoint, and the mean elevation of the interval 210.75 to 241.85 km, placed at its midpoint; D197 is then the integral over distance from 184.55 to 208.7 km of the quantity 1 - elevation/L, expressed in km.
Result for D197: 4.6 km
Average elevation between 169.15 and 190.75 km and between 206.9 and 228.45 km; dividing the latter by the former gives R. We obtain 1.2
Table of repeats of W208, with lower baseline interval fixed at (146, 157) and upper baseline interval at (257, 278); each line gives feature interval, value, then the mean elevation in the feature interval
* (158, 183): 0.7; 4.3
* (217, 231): -2.7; 5.31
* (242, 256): -0.2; 4.52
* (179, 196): -0.1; 4.46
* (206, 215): -1.1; 4.99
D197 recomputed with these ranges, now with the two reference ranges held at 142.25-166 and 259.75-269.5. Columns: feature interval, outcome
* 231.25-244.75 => -1.0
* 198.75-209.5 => 2.8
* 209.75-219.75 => -2.2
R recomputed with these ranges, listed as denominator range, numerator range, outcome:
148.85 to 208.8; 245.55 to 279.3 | 1.08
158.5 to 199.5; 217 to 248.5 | 1.16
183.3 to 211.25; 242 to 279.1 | 1.12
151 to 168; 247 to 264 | 1.02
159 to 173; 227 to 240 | 1.14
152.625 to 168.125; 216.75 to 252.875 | 1.12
